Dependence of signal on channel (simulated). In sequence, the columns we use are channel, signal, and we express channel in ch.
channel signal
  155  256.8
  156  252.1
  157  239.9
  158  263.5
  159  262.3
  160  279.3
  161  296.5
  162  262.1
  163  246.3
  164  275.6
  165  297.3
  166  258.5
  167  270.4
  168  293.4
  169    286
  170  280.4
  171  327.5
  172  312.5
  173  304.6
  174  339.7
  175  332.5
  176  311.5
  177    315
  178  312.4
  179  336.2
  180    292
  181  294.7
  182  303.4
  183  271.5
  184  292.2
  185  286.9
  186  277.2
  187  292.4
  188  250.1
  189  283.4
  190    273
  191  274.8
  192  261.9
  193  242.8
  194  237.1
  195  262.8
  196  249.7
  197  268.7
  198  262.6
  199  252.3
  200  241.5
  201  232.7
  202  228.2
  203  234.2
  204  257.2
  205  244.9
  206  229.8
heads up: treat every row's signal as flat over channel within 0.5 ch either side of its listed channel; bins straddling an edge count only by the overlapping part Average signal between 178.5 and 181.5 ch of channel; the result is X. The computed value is 308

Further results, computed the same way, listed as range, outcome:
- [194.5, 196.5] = 256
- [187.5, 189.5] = 267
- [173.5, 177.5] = 325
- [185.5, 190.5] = 275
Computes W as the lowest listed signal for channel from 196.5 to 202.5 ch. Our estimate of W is 228.2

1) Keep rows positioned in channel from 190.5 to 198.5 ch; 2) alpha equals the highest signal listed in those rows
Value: 274.8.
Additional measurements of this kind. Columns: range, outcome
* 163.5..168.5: 297.3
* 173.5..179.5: 339.7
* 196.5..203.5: 268.7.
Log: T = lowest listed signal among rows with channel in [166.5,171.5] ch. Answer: 270.4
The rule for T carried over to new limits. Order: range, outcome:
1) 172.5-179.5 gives 304.6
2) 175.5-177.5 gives 311.5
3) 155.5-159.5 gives 239.9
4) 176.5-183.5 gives 271.5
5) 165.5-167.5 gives 258.5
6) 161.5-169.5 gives 246.3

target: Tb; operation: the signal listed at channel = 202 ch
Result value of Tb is 228.2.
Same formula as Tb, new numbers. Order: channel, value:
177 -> 315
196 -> 249.7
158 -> 263.5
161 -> 296.5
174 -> 339.7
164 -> 275.6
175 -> 332.5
